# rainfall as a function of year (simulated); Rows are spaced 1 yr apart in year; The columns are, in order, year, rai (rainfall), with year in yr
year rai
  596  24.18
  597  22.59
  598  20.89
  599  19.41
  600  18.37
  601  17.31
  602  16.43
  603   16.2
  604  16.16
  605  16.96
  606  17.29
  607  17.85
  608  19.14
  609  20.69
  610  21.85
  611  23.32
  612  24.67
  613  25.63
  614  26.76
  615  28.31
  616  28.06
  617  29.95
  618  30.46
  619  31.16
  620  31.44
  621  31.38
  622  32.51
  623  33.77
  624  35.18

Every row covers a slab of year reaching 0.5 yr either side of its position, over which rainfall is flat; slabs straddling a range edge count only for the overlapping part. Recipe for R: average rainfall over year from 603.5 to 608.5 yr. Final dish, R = 17.5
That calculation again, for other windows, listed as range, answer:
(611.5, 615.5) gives 26.3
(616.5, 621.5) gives 30.9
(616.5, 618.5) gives 30.2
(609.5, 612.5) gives 23.3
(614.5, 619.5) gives 29.6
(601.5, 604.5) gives 16.3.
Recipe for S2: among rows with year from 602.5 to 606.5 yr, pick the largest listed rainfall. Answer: 17.29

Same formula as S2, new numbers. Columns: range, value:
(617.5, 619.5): 31.16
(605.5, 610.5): 21.85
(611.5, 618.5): 30.46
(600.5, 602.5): 17.31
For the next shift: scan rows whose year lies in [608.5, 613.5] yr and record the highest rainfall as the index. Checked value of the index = 25.63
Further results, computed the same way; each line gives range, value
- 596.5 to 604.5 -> 22.59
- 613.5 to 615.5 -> 28.31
